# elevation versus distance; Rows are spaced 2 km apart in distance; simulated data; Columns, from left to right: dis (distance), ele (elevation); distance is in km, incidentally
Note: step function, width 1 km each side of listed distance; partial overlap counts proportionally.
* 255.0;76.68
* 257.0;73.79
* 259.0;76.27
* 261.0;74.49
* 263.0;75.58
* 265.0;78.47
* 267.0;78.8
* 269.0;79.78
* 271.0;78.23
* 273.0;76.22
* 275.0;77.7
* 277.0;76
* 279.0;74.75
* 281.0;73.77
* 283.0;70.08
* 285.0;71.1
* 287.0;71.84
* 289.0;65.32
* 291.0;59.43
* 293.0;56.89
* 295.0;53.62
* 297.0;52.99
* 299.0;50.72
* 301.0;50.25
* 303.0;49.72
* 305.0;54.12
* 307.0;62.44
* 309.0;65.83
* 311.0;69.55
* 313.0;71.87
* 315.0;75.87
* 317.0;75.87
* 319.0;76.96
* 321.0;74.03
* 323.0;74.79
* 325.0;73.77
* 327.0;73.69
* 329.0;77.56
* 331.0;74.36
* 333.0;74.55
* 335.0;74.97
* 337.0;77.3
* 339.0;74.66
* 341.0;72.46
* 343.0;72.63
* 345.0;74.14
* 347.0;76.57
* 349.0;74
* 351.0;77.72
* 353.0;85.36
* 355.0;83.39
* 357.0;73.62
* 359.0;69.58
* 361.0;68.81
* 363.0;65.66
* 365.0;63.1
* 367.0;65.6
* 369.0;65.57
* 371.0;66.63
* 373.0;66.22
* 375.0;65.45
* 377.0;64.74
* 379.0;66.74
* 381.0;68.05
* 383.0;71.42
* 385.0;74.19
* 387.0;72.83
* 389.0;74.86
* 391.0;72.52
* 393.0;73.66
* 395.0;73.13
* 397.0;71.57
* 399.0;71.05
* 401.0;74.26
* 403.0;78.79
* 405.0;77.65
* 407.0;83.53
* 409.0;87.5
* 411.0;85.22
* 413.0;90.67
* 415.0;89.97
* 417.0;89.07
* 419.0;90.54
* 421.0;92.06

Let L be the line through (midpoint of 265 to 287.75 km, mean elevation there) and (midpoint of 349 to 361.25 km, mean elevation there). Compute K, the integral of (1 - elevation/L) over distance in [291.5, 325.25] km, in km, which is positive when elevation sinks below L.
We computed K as 5.42 km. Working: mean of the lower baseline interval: 75.5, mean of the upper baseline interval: 76.7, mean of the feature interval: 63.8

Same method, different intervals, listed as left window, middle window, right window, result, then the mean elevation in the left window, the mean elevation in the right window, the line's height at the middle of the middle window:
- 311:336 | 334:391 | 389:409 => 2.7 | 74.6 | 75.7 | 75.2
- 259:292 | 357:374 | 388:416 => 2.3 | 73.9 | 78.9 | 77.5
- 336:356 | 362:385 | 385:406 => 2.6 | 76.8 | 74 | 75.3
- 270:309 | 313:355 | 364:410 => -4.9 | 64.5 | 71.7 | 67.8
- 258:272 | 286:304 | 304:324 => 4.0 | 77.4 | 70.1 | 72.9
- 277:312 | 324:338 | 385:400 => -1.9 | 62.3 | 72.9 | 66.3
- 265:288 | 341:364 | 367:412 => -0.3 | 75.4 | 72.8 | 73.7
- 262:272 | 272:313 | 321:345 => 6.7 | 78.2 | 74.6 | 76.8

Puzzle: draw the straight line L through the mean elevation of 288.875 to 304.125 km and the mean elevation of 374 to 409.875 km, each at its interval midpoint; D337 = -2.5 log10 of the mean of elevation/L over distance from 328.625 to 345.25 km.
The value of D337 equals -0.20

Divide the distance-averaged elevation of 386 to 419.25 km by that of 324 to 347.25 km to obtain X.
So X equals 1.1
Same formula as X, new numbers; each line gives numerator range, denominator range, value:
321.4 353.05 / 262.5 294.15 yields 1.04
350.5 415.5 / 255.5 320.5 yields 1.07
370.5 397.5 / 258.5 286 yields 0.93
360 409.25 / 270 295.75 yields 1.02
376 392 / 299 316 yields 1.14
